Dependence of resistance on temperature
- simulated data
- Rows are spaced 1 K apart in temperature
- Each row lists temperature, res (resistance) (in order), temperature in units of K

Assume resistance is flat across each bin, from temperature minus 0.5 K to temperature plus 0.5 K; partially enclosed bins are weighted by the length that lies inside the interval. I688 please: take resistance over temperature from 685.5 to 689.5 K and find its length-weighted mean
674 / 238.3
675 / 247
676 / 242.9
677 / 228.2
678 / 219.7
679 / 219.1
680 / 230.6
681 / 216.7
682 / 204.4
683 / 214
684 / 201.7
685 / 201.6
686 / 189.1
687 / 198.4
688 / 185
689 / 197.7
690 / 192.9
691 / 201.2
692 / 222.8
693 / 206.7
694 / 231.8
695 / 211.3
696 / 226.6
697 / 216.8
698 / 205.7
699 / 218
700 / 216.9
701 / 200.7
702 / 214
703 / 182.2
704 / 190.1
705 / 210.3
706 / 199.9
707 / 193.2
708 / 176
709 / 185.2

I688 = 193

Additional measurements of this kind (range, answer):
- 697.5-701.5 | 210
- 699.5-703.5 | 203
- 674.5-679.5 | 231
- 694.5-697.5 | 218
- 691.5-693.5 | 215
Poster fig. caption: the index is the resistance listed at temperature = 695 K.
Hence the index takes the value 211.3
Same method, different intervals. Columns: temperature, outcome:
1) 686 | 189.1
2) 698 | 205.7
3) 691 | 201.2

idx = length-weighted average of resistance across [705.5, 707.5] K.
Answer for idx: 197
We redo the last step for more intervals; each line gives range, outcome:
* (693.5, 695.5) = 222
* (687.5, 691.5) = 194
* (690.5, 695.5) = 215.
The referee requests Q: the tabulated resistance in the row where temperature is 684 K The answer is 201.7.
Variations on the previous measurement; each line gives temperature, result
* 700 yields 216.9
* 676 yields 242.9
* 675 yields 247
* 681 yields 216.7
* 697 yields 216.8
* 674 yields 238.3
